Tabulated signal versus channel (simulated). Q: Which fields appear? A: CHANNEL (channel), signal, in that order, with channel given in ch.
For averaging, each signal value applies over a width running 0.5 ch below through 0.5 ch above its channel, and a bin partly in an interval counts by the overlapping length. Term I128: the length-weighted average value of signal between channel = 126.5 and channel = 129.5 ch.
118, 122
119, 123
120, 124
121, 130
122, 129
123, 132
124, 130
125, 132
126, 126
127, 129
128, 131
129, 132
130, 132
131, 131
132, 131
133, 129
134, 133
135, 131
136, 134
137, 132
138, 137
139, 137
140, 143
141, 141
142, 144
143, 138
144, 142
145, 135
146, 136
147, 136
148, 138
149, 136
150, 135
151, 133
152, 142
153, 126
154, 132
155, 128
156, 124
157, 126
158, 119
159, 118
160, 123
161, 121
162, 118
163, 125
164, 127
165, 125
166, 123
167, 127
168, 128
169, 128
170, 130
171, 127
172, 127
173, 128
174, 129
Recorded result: 131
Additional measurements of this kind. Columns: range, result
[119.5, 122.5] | 128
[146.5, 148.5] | 137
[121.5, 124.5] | 130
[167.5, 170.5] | 129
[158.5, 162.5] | 120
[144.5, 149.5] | 136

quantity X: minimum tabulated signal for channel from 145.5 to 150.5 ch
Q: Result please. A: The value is 135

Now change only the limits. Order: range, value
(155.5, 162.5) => 118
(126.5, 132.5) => 129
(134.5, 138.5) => 131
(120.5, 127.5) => 126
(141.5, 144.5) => 138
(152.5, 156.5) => 124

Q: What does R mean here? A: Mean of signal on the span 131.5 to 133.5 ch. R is 130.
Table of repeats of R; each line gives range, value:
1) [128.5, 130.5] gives 132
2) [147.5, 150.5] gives 136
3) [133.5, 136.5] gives 133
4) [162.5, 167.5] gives 125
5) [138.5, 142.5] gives 141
